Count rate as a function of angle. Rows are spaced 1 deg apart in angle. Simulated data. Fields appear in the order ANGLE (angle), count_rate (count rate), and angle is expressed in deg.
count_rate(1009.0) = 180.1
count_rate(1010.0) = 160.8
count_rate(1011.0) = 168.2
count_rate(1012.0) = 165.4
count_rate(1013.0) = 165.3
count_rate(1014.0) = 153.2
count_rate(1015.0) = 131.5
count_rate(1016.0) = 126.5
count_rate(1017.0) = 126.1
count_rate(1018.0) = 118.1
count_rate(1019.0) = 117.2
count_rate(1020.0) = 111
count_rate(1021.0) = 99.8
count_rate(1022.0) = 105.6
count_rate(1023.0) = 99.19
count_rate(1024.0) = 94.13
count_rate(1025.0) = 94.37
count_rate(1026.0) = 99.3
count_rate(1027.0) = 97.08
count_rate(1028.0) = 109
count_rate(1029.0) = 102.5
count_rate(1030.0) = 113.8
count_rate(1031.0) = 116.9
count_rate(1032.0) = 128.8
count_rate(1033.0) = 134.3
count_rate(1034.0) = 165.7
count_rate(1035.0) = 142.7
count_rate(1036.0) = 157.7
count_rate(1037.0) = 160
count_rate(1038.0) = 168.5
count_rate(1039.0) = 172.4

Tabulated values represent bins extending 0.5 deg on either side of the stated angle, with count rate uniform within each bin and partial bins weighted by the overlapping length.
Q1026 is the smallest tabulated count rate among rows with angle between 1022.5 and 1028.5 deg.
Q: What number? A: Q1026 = 94.13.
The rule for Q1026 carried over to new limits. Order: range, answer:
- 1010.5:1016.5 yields 126.5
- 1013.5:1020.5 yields 111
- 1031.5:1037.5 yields 128.8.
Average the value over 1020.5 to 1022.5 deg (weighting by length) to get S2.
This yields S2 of 103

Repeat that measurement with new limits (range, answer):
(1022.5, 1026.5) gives 96.7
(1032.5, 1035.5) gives 148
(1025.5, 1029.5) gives 102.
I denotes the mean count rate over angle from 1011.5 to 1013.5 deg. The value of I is 165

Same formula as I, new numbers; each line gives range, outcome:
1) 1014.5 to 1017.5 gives 128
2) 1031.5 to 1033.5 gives 132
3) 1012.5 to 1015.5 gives 150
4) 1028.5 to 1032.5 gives 116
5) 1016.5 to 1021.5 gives 114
